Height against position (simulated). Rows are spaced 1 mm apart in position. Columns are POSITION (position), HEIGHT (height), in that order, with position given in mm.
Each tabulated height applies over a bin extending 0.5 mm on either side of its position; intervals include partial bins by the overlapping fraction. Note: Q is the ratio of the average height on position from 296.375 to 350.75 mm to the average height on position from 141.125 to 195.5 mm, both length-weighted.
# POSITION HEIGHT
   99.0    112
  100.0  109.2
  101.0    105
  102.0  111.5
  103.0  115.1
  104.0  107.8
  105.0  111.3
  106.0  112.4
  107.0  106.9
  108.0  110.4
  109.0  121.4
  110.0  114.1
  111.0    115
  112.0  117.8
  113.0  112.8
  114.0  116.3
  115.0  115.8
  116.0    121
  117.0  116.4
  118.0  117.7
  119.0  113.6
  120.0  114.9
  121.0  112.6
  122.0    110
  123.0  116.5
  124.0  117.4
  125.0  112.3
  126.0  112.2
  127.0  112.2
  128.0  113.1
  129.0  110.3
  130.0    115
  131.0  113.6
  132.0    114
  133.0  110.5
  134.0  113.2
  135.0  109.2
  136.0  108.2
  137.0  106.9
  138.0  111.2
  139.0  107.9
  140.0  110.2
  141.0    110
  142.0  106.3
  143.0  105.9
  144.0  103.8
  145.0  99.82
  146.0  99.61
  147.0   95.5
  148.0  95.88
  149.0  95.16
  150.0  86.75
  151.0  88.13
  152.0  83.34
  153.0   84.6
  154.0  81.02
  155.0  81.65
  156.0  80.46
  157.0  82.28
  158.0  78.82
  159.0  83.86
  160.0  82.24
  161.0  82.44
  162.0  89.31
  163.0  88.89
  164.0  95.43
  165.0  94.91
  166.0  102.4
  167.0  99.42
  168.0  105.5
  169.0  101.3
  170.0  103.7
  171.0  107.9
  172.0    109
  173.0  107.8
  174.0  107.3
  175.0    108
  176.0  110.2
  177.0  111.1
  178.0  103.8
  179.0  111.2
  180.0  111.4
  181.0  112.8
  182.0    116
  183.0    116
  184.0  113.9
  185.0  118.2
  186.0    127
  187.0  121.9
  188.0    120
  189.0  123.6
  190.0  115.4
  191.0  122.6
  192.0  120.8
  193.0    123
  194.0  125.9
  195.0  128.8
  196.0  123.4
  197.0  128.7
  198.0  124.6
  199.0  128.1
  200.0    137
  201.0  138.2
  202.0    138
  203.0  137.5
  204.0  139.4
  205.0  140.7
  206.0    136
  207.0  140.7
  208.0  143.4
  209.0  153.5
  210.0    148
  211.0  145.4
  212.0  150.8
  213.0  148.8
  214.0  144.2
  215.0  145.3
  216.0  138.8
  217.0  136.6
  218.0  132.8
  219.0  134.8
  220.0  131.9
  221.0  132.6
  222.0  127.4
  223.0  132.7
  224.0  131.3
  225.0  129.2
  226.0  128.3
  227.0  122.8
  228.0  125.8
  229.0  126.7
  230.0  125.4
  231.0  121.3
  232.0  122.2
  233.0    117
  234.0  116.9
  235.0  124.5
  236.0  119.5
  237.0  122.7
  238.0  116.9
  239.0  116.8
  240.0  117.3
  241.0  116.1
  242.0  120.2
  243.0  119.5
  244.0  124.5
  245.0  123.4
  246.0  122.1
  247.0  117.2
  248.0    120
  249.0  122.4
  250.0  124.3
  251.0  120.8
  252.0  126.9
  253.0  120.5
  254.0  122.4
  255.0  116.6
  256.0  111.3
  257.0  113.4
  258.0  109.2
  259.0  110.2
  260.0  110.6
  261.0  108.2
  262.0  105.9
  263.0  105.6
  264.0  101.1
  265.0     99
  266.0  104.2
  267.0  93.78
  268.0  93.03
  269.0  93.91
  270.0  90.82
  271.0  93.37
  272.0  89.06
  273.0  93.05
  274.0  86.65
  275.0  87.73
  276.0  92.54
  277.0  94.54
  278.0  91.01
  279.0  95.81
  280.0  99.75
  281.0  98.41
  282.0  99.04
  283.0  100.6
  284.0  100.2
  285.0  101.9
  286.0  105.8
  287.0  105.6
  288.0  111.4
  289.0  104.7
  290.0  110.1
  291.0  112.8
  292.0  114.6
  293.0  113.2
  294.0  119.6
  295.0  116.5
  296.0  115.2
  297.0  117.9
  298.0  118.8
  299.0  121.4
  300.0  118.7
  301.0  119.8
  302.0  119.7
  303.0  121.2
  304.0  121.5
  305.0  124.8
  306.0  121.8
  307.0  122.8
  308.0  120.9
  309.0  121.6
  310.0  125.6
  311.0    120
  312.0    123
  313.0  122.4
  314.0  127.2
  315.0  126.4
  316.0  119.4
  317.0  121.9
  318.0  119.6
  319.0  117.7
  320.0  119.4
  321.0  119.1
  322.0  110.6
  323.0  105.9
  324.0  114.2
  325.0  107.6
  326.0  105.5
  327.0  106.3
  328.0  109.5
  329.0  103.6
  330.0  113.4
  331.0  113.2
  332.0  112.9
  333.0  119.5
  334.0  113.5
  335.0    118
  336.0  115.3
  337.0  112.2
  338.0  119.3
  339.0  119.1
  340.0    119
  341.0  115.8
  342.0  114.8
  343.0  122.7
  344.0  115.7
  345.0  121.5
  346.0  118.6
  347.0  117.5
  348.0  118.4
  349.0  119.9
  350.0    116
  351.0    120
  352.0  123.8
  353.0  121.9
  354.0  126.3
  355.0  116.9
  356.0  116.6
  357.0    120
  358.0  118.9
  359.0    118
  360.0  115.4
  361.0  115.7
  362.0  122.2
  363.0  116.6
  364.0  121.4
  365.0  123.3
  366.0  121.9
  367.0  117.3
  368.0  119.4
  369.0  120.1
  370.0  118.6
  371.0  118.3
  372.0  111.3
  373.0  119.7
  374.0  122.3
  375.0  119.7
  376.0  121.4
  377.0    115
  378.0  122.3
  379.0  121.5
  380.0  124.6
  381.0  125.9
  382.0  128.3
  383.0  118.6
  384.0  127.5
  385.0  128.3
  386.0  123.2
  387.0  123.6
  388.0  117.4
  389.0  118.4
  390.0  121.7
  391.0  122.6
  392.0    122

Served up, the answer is 1.14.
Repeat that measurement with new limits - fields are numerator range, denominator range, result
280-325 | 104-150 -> 1.04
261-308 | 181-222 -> 0.80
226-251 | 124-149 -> 1.12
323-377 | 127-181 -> 1.16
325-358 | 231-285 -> 1.07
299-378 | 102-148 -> 1.06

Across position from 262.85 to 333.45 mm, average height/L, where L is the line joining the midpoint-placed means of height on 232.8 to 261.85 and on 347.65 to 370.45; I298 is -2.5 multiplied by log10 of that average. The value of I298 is 0.09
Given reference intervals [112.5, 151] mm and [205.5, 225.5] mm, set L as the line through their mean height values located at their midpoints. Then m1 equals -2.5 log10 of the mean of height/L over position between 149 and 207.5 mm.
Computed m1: 0.15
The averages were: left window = 109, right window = 139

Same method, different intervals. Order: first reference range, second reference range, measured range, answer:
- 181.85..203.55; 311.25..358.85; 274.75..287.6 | 0.218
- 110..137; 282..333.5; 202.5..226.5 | -0.208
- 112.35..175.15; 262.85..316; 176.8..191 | -0.114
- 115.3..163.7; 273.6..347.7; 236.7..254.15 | -0.110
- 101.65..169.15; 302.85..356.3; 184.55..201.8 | -0.159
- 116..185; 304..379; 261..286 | 0.169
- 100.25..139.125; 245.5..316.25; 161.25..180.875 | 0.087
